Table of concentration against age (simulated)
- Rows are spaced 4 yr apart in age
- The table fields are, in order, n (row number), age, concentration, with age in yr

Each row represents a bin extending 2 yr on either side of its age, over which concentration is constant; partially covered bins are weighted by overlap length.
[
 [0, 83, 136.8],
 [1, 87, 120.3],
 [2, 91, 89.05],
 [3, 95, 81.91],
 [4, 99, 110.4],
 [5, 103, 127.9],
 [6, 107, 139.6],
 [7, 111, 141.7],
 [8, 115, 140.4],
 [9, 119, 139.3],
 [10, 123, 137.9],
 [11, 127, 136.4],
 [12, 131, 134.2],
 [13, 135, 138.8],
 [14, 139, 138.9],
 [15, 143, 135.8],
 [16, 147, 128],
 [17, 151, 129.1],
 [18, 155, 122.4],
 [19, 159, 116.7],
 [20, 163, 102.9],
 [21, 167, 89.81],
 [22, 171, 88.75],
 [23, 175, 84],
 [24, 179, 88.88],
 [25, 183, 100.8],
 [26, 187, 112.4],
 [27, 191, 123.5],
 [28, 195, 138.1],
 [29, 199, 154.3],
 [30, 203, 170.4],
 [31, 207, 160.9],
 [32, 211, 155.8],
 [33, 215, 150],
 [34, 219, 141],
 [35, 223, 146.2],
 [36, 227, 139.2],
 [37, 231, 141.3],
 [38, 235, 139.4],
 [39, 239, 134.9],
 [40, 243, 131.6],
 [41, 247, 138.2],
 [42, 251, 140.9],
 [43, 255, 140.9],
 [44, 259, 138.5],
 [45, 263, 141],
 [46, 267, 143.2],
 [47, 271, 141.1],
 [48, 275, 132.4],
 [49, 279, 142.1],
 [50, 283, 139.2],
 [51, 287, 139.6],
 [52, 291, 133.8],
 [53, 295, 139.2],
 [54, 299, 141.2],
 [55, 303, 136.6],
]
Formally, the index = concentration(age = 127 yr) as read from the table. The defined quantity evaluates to 136.4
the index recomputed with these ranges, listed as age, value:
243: 131.6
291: 133.8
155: 122.4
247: 138.2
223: 146.2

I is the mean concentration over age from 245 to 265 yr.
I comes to 140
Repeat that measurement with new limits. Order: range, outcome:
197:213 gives 160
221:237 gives 142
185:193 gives 118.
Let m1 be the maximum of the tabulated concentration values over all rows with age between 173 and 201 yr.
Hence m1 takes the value 154.3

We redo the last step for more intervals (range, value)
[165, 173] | 89.81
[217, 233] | 146.2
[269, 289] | 142.1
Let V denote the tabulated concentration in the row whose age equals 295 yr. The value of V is 139.2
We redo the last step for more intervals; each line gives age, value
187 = 112.4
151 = 129.1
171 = 88.75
